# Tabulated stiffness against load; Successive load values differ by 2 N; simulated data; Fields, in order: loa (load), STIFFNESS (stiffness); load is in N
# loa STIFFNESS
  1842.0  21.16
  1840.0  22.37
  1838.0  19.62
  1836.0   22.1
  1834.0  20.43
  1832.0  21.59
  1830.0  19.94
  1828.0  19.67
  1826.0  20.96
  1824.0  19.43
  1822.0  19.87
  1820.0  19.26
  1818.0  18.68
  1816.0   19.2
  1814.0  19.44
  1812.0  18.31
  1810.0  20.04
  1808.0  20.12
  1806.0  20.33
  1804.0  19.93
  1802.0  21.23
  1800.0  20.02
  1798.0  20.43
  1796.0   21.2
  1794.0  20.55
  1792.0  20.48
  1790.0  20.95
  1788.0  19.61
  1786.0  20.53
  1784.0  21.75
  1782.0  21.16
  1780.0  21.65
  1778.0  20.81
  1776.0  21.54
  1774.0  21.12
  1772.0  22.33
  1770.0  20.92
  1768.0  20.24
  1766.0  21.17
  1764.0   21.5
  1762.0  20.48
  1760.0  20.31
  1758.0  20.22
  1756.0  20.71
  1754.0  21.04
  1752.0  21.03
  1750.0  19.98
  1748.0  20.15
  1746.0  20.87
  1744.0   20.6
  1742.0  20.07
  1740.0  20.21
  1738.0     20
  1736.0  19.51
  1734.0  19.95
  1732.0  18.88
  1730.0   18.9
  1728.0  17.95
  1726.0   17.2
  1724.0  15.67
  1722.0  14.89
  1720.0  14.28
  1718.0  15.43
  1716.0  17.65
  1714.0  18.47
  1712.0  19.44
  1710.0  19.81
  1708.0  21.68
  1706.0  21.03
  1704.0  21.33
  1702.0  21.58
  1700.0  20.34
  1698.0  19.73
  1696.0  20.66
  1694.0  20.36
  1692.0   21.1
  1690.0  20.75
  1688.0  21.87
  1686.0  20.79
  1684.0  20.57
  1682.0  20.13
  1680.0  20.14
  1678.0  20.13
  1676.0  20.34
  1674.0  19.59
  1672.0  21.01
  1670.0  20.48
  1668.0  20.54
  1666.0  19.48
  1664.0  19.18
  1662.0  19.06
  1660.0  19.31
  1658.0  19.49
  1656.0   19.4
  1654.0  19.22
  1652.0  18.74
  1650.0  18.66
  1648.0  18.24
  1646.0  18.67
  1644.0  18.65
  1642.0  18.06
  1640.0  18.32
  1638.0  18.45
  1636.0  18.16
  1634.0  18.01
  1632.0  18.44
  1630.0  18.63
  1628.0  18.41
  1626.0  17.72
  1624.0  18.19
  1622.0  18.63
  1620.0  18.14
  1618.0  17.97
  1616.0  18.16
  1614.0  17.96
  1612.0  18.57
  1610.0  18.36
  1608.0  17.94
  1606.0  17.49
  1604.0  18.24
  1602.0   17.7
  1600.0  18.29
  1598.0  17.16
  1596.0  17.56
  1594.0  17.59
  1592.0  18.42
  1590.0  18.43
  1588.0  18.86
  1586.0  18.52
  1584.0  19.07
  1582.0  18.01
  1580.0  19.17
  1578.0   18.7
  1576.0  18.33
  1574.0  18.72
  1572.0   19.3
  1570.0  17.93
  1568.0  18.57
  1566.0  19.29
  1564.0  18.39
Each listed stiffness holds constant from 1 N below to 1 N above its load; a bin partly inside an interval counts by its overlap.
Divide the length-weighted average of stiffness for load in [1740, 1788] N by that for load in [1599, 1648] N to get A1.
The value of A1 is 1.1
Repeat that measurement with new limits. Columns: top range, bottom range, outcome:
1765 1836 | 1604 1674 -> 1.09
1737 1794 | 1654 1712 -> 1.02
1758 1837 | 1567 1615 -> 1.12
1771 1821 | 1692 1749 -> 1.06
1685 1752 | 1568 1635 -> 1.06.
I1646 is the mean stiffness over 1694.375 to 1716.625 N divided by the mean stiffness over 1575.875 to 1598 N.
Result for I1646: 1.1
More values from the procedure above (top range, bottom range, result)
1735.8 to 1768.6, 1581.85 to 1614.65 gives 1.13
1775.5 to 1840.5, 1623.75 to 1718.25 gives 1.04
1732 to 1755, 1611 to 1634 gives 1.11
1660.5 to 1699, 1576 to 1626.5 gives 1.12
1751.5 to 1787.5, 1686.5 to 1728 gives 1.10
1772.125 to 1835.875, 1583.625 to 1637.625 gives 1.12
